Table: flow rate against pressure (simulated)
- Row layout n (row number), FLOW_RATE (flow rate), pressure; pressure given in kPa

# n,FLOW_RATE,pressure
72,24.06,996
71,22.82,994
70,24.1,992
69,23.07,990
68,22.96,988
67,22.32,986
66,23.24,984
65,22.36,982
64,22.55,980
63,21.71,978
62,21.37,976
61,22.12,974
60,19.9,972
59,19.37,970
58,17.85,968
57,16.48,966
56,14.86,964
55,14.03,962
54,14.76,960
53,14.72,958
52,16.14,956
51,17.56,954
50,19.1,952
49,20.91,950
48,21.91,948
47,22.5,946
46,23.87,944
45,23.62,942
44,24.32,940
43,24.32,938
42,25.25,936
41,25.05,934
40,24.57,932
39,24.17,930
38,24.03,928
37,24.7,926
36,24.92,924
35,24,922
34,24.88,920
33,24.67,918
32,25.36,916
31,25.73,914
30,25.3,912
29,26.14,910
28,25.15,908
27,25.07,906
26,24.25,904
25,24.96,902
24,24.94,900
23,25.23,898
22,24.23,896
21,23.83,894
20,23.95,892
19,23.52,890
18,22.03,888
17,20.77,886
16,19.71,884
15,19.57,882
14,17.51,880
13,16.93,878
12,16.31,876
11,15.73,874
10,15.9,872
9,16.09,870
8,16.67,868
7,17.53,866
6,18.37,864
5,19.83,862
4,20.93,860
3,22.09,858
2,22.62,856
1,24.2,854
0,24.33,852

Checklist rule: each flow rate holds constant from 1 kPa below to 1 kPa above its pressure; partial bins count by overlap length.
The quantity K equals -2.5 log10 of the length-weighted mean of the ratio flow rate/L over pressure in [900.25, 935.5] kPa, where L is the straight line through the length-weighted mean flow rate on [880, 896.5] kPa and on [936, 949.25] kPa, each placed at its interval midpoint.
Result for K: -0.10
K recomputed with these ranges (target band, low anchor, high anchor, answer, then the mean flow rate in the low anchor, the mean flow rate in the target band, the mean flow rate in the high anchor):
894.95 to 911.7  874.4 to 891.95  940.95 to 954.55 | -0.230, 19.7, 25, 21.5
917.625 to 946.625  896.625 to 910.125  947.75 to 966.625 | -0.181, 25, 24.3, 16.9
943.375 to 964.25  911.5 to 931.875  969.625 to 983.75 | 0.249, 24.8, 18.2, 21.5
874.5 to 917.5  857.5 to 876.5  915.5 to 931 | -0.069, 17.9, 22.8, 24.6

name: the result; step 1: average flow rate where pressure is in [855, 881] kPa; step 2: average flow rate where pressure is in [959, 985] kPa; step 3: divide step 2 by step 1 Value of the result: 1.1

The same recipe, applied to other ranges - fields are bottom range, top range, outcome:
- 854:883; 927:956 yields 1.23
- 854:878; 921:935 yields 1.32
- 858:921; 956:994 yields 0.92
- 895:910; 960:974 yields 0.69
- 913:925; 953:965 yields 0.62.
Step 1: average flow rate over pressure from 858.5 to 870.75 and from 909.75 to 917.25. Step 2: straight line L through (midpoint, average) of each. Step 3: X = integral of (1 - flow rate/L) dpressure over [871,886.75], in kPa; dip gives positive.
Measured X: 2.1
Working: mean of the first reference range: 18.4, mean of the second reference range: 25.5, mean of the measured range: 17.8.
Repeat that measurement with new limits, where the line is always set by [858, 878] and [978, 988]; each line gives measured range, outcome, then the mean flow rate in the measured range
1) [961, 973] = 2.64 kPa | 17.1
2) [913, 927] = -3.52 kPa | 24.9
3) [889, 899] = -2.85 kPa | 24.2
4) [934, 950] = -2.14 kPa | 23.6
